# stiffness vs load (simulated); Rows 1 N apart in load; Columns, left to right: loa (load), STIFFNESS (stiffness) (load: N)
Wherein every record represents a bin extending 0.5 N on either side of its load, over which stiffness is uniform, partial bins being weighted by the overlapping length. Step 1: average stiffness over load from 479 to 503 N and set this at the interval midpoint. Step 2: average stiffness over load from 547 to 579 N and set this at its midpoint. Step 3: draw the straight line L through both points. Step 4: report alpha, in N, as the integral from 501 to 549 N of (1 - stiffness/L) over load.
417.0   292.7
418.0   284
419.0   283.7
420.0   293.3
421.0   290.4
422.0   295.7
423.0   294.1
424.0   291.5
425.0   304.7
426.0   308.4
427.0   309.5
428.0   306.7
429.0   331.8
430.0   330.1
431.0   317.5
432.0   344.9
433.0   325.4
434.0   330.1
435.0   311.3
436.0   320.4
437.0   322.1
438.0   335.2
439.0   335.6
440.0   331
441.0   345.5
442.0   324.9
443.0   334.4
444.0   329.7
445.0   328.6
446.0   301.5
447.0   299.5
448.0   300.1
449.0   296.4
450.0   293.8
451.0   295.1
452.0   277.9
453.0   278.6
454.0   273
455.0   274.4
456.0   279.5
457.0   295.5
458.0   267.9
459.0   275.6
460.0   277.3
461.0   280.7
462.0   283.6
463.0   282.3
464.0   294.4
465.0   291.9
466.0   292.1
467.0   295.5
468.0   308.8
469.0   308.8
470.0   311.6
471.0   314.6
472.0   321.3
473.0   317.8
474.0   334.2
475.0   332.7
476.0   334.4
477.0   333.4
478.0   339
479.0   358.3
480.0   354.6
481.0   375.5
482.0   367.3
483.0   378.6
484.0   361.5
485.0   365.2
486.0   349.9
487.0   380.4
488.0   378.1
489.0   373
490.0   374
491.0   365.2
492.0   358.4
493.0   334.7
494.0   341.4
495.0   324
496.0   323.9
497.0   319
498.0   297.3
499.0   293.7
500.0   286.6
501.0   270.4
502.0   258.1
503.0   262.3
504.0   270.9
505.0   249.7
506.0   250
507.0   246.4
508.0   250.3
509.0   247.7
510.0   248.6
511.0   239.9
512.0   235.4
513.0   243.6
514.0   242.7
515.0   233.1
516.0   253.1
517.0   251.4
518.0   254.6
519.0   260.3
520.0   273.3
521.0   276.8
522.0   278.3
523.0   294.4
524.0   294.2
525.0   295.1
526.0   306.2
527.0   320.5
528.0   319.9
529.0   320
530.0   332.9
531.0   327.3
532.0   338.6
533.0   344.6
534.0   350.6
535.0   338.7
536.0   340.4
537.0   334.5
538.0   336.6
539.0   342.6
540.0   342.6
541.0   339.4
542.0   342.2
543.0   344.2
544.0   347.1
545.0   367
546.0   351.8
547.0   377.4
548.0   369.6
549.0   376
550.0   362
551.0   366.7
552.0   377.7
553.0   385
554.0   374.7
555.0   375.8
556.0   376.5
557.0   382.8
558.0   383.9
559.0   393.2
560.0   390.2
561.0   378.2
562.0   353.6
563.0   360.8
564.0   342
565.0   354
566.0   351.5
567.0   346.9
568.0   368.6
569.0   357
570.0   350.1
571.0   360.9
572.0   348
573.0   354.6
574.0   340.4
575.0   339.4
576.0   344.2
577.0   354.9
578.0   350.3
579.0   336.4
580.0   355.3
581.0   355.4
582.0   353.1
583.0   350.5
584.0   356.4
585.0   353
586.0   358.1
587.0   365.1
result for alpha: 7.1 N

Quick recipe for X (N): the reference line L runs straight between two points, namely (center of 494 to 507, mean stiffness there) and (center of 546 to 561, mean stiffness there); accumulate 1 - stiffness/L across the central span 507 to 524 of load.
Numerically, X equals 3.00 N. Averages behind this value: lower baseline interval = 285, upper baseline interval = 377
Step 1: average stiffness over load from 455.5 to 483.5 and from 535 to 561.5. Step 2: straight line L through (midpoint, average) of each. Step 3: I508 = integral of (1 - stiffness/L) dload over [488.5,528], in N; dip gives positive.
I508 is 6.2 N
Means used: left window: 315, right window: 363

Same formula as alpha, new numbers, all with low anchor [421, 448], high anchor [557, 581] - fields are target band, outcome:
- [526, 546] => 0.59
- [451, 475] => 2.44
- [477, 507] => 0.60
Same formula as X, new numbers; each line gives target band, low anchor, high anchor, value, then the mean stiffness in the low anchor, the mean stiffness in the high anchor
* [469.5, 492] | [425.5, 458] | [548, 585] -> -1.65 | 311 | 361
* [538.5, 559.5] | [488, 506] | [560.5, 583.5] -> -1.57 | 312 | 352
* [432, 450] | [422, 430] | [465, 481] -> -0.51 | 307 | 324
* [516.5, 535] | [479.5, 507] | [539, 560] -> 2.49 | 327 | 367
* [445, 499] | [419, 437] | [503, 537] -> -3.99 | 312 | 283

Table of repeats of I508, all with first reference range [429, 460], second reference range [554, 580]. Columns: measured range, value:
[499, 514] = 3.56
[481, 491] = -1.33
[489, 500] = -0.10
